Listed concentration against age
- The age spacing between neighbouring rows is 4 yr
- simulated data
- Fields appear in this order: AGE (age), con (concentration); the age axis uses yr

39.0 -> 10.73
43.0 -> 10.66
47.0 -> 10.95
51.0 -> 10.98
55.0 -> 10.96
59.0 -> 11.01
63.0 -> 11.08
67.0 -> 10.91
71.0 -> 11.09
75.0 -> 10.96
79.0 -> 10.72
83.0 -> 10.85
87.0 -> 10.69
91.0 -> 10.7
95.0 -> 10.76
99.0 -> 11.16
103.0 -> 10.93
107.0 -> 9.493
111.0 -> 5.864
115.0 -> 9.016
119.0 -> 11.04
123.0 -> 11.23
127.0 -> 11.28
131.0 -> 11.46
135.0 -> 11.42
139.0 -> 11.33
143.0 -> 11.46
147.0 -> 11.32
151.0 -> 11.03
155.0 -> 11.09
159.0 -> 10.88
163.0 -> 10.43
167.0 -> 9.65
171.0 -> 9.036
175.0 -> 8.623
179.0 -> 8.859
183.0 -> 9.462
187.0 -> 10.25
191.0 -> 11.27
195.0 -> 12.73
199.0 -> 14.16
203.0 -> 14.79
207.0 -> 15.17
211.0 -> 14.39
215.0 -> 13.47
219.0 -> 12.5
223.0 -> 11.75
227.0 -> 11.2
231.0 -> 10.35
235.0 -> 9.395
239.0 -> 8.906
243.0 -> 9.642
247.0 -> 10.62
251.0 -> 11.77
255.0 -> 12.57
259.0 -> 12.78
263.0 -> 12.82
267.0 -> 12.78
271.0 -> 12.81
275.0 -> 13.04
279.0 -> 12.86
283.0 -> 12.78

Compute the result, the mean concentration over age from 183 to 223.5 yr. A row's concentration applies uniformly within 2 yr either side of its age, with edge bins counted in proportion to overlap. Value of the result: 12.9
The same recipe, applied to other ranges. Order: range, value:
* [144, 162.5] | 11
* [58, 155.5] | 10.7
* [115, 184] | 10.5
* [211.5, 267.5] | 11.5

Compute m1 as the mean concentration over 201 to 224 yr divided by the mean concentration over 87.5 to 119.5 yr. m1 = 1.40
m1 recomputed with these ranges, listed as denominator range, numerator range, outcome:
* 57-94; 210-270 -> 1.07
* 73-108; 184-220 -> 1.22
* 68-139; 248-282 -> 1.20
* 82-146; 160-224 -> 1.10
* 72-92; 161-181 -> 0.86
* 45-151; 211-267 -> 1.07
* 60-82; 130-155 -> 1.03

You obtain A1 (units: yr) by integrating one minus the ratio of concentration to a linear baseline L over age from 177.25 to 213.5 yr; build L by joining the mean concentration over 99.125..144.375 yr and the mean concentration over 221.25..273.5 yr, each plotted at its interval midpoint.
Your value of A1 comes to -4.6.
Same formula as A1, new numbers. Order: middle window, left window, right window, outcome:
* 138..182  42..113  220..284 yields 2.99 yr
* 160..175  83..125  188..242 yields 2.23 yr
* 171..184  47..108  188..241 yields 3.21 yr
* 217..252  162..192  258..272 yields 3.05 yr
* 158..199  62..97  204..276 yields 4.55 yr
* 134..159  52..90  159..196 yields -2.35 yr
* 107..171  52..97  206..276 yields 4.60 yr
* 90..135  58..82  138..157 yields 3.26 yr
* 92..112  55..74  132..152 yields 2.30 yr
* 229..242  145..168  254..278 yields 2.85 yr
